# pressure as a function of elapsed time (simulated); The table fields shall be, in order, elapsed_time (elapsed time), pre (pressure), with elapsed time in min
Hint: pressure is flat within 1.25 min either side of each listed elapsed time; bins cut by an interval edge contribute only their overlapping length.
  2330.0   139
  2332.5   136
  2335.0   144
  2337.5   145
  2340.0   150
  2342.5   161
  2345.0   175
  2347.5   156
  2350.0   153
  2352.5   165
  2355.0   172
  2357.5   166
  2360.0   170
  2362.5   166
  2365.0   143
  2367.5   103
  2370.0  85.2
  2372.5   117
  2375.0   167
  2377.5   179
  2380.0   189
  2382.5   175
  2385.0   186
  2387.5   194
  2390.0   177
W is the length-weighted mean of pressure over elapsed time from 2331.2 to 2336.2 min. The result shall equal 140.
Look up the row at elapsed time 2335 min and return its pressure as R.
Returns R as 144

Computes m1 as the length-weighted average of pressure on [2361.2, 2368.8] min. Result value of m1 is 137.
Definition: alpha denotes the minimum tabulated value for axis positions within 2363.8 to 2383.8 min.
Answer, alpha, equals 85.2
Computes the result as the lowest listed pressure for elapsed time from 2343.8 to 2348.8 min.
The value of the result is 156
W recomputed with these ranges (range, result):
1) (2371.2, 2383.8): 165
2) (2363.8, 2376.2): 123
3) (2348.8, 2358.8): 164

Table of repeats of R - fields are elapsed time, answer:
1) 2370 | 85.2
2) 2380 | 189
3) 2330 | 139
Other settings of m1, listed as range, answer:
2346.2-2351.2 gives 155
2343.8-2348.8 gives 165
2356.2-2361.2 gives 168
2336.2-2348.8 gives 157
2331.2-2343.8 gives 147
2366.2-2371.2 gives 94.7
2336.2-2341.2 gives 147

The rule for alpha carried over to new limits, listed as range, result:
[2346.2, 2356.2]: 153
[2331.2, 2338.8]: 136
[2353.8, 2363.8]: 166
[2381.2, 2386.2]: 175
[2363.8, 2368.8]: 103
